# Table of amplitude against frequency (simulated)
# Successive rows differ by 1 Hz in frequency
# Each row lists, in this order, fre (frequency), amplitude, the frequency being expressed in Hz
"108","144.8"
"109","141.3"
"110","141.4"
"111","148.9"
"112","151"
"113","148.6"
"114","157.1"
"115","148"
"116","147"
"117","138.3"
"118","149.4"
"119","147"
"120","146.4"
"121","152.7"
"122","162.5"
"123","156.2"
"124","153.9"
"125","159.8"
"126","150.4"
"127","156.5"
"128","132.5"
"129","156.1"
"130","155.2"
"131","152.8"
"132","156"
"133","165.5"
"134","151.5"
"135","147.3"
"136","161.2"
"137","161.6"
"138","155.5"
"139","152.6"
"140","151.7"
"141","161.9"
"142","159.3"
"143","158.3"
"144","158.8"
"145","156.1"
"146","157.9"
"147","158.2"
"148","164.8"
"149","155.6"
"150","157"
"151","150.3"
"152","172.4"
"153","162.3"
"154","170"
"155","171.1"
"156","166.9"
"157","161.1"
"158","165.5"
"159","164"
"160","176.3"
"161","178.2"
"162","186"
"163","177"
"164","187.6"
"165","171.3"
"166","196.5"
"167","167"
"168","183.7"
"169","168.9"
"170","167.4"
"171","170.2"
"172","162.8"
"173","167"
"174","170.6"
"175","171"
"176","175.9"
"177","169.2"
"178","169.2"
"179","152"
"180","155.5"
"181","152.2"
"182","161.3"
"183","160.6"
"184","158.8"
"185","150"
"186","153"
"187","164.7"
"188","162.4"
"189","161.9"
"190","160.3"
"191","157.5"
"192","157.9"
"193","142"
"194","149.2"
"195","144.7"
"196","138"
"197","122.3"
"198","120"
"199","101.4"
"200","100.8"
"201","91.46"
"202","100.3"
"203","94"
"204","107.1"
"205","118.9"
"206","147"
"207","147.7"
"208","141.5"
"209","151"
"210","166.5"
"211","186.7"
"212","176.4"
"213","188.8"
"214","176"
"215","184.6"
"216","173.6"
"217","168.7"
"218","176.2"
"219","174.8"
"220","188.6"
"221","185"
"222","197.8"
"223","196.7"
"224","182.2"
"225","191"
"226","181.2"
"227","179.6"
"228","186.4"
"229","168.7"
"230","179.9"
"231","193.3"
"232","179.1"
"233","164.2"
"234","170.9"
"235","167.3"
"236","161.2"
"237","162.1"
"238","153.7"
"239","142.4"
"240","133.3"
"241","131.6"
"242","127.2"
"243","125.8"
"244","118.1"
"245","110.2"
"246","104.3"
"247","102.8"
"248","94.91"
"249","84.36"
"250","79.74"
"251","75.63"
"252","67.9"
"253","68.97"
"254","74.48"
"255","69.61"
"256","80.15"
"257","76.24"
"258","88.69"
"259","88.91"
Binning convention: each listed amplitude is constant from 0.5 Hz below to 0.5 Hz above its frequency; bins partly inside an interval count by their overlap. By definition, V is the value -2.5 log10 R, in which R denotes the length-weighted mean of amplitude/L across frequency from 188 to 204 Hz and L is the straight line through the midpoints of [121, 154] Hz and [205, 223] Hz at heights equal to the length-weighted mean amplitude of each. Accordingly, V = 0.28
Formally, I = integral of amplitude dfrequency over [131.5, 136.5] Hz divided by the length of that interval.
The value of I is 156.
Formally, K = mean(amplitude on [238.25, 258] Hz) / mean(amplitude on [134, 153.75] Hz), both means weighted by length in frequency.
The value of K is 0.62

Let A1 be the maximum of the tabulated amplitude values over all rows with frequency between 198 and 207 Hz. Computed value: 147.7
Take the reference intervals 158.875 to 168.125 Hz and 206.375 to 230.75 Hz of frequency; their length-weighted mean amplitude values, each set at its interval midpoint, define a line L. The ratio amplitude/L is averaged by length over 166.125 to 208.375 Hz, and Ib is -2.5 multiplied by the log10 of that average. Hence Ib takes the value 0.20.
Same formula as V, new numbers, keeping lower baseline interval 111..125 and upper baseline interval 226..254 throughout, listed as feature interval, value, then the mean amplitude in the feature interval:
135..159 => -0.09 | 160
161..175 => -0.21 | 175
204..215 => -0.15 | 159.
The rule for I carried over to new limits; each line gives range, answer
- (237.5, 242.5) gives 138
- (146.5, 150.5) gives 159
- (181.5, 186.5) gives 157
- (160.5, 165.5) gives 180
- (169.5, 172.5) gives 167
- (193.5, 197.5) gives 139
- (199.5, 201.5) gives 96.1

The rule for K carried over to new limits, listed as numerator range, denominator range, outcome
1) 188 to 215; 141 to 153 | 0.89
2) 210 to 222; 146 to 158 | 1.11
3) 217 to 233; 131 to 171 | 1.11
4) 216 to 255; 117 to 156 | 0.93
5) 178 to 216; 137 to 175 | 0.88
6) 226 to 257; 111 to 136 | 0.85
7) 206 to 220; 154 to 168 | 0.97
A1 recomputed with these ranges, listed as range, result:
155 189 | 196.5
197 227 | 197.8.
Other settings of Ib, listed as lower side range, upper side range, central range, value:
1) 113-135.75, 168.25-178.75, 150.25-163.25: -0.04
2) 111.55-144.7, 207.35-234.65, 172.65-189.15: 0.03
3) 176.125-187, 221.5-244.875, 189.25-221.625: 0.09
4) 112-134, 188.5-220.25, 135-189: -0.10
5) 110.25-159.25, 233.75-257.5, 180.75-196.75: -0.15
